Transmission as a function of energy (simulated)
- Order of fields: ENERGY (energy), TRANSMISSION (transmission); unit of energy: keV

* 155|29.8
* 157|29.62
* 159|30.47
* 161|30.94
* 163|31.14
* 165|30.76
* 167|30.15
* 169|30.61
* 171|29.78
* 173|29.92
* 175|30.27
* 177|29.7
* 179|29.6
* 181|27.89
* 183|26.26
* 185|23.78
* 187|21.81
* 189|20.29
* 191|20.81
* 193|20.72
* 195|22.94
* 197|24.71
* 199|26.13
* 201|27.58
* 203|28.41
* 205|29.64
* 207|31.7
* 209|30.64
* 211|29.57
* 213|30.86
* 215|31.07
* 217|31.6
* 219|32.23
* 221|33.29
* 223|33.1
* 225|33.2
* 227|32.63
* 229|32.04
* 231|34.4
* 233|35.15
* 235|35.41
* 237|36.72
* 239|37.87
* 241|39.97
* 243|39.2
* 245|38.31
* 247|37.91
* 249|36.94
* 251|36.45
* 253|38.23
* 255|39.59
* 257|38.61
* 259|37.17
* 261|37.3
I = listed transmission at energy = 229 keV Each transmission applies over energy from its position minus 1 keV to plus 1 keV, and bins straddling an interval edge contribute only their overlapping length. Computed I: 32.04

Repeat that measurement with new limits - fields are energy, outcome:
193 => 20.72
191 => 20.81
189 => 20.29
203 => 28.41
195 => 22.94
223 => 33.1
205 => 29.64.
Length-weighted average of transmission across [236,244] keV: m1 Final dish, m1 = 38.4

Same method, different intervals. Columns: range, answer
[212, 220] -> 31.4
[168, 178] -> 30.1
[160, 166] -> 30.9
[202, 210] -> 30.1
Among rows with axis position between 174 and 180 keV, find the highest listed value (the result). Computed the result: 30.27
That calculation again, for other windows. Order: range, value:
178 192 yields 29.6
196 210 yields 31.7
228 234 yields 35.15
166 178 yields 30.61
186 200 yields 26.13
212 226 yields 33.29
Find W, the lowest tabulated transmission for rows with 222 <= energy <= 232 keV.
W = 32.04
